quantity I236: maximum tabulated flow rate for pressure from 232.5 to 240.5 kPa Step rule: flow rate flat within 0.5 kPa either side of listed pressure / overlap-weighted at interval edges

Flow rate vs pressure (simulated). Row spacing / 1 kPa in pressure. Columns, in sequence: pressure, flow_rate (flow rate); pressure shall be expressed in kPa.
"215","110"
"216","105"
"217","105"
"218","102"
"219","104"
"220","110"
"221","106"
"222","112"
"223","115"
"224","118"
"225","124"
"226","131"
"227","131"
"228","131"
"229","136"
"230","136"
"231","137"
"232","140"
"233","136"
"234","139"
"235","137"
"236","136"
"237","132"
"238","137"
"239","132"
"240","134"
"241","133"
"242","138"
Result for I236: 139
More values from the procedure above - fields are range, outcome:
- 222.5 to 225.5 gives 124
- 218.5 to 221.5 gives 110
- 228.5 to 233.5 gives 140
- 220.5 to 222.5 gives 112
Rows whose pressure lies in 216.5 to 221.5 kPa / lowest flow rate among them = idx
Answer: 102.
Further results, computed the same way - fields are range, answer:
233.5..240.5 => 132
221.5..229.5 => 112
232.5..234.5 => 136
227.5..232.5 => 131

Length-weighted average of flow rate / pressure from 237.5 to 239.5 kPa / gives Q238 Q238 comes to 134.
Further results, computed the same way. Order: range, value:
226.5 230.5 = 134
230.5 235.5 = 138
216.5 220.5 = 105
